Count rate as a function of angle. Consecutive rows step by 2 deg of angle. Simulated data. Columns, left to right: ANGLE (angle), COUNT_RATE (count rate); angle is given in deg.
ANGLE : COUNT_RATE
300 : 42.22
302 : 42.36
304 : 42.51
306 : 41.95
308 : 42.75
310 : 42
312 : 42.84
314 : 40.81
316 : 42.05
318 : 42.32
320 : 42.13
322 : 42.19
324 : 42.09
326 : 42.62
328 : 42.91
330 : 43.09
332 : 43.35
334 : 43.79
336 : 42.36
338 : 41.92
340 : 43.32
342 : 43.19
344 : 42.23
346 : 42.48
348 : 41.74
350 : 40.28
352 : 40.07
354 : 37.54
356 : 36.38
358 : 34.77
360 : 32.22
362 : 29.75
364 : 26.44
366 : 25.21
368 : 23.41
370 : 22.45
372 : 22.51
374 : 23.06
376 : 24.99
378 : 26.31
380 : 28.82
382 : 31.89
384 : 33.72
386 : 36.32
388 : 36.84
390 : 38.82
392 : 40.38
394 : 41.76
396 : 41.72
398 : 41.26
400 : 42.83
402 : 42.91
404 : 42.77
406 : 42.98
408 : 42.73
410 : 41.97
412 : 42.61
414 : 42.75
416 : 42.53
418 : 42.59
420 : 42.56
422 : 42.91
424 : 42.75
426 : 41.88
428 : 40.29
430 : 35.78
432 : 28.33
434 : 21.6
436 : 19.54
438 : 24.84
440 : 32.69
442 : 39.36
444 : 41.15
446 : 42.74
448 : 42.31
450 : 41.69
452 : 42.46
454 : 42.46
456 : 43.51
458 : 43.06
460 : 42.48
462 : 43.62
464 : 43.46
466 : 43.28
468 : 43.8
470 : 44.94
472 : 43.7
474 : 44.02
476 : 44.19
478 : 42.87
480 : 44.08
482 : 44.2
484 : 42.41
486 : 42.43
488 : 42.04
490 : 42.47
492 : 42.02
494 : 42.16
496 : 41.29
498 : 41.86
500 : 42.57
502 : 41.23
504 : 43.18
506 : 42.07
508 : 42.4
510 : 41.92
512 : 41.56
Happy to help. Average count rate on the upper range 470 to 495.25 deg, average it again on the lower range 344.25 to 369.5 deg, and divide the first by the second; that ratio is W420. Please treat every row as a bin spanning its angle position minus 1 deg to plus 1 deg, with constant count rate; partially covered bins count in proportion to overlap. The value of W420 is 1.3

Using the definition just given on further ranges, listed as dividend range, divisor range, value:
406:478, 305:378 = 1.07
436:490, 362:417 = 1.18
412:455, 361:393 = 1.29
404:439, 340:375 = 1.13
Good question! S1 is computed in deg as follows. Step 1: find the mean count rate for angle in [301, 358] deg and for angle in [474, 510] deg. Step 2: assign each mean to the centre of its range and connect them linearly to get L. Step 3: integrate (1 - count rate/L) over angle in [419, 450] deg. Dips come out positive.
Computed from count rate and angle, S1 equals 4.5 deg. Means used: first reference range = 41.8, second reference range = 42.6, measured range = 36.1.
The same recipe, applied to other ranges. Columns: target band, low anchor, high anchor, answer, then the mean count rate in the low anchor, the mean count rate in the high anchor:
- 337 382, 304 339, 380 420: 9.0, 42.4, 40.3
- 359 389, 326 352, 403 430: 10.0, 42.5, 42.2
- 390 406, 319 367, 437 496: -0.6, 39.3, 41.9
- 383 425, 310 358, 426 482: -0.9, 41.7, 39.5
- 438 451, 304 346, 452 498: 1.3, 42.5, 43.1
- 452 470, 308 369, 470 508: -0.5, 39.2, 42.8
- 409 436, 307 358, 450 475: 2.8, 41.7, 43.3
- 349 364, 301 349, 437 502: 2.5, 42.5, 41.9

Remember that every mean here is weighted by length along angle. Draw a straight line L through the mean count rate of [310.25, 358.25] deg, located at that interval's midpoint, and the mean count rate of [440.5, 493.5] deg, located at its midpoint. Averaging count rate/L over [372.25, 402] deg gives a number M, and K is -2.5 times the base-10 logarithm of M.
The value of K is 0.20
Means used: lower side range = 41.6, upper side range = 42.8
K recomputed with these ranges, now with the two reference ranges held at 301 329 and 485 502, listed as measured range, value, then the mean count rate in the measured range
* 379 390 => 0.23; 34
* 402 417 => -0.01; 42.6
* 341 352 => 0.01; 41.8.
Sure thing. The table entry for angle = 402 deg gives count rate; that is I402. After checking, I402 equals 42.91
